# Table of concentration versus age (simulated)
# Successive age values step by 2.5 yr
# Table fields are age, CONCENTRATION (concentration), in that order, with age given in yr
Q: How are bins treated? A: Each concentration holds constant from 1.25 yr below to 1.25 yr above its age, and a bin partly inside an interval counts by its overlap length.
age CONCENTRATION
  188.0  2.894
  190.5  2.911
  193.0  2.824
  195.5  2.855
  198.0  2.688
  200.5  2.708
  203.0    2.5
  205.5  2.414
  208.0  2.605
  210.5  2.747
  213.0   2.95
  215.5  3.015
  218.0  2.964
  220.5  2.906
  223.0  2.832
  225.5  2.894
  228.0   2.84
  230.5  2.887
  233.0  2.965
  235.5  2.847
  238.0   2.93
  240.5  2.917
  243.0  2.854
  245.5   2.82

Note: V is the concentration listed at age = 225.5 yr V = 2.894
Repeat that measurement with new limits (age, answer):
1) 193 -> 2.824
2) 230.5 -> 2.887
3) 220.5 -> 2.906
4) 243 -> 2.854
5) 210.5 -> 2.747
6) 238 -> 2.93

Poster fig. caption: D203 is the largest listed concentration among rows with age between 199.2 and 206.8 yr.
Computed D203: 2.708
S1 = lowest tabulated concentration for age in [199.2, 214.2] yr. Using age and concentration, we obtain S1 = 2.414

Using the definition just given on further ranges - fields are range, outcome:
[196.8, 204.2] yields 2.5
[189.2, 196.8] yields 2.824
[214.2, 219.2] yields 2.964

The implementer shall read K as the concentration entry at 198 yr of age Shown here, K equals 2.688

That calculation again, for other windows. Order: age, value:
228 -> 2.84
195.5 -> 2.855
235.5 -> 2.847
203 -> 2.5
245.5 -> 2.82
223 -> 2.832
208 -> 2.605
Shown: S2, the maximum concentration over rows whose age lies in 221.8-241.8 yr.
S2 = 2.965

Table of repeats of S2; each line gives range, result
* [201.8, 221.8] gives 3.015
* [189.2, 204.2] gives 2.911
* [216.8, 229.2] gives 2.964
